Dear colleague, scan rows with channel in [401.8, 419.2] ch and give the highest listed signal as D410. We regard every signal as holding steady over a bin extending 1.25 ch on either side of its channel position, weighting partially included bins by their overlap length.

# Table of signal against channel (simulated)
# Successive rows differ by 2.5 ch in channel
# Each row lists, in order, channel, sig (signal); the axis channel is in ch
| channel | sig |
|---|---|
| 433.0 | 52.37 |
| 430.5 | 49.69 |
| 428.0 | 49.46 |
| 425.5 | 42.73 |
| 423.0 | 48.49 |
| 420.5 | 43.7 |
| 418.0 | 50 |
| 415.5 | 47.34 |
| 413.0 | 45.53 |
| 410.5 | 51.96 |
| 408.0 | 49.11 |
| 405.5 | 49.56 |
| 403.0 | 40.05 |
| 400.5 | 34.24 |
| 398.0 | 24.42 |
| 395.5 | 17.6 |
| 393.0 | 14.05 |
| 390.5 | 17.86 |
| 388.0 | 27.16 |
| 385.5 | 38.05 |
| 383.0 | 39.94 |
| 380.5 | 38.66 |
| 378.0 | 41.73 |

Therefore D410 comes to 51.96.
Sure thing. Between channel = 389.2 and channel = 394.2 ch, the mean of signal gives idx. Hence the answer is 16.1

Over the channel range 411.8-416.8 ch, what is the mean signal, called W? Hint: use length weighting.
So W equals 46.5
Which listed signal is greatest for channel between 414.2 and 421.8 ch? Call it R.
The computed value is 50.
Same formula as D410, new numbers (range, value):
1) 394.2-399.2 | 24.42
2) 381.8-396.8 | 39.94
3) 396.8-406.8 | 49.56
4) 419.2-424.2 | 48.49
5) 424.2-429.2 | 49.46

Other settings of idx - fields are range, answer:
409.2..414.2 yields 48.8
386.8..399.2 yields 20.2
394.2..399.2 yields 20.9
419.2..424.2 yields 46.1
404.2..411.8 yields 50.1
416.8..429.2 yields 46.9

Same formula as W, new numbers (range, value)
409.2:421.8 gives 47.7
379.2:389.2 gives 36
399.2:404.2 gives 37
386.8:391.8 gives 22.4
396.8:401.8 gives 29.5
